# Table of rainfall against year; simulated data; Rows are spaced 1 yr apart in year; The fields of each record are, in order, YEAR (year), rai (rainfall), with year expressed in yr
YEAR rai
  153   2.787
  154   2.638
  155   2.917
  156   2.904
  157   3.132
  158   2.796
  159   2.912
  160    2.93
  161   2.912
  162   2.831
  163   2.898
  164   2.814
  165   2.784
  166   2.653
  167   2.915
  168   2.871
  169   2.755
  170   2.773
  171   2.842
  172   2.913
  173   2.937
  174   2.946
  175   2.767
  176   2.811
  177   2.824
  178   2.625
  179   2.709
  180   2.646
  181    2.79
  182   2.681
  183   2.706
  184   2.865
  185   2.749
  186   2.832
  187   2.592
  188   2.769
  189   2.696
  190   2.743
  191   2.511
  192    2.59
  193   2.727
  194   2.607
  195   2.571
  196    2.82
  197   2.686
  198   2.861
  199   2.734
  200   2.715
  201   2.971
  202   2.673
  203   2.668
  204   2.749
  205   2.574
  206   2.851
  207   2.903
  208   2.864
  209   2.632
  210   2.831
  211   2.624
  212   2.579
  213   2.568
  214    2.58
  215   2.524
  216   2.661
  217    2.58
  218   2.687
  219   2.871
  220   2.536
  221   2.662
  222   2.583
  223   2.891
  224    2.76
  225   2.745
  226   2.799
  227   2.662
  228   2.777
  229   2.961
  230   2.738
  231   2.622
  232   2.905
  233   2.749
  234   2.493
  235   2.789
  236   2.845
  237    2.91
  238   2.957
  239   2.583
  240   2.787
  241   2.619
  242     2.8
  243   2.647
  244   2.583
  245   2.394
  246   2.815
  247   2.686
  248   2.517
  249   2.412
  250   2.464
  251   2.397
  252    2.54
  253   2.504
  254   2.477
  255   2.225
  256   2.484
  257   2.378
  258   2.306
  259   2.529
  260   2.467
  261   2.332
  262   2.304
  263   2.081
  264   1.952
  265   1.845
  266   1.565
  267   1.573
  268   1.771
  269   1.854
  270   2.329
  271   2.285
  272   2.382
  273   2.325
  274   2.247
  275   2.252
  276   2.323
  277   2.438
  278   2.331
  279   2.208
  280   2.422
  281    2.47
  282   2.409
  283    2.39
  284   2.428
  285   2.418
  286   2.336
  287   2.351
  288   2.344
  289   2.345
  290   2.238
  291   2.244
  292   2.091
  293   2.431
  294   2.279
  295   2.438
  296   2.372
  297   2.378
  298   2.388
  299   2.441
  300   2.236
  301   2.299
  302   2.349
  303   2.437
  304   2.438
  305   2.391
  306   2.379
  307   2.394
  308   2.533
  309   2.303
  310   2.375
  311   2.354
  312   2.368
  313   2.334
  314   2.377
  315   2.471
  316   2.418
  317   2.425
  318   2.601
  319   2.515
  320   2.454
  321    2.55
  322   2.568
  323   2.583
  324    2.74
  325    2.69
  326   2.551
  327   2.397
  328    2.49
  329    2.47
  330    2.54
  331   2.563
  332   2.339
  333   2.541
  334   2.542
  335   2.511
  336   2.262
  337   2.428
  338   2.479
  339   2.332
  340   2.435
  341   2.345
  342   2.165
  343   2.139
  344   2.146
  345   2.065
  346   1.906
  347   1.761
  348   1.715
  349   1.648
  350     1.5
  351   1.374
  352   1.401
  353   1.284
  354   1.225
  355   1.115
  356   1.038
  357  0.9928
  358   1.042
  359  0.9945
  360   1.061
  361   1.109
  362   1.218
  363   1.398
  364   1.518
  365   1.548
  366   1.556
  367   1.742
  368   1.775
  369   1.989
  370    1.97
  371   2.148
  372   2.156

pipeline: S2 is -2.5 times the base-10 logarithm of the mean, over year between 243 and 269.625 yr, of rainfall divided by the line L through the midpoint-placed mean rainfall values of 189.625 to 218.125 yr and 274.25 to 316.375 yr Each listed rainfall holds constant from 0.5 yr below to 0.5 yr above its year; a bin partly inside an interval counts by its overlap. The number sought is 0.10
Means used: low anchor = 2.69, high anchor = 2.36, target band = 2.29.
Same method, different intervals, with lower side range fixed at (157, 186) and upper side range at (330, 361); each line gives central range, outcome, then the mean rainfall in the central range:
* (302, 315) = -0.167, 2.39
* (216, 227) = -0.071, 2.71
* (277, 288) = -0.086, 2.38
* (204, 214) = -0.042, 2.71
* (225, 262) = -0.085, 2.61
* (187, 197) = 0.013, 2.67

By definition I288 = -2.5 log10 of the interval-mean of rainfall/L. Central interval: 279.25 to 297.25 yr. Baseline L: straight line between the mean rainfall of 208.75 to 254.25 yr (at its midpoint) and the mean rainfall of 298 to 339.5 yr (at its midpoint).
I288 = 0.078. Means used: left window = 2.67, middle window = 2.35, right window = 2.45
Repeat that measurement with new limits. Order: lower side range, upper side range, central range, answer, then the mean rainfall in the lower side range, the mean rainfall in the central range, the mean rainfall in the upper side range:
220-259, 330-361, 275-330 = -0.12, 2.64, 2.41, 1.84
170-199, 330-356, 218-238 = -0.09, 2.74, 2.76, 2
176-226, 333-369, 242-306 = -0.05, 2.71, 2.33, 1.72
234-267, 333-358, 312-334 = -0.24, 2.46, 2.5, 1.86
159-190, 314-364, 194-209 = -0.03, 2.8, 2.75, 2.03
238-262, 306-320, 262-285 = 0.14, 2.52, 2.18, 2.42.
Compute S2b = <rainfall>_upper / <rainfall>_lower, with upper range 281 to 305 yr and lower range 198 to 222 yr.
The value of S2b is 0.9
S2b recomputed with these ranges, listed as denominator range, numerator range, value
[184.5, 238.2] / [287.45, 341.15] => 0.89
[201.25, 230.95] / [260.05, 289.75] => 0.82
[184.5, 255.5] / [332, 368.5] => 0.65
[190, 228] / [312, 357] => 0.81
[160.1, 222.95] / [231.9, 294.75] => 0.87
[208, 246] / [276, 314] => 0.87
